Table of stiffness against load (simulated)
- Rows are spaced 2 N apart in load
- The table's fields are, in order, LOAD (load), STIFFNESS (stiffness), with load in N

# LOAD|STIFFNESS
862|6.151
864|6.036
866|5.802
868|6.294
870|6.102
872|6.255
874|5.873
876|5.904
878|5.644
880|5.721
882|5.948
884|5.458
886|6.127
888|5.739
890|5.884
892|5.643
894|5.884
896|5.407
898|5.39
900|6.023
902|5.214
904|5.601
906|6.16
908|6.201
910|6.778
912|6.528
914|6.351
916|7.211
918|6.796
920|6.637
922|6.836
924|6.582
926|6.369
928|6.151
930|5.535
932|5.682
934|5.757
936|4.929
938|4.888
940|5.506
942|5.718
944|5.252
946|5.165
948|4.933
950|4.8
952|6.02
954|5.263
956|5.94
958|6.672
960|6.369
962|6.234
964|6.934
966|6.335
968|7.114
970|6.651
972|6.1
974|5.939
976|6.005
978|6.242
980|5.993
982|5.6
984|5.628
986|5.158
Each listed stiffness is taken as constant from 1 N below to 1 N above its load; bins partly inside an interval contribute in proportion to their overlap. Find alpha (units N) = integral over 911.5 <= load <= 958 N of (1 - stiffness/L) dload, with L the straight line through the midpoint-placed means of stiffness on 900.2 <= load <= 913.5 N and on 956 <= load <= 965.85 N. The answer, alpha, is 3.0 N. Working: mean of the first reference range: 6.09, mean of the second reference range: 6.47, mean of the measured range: 5.87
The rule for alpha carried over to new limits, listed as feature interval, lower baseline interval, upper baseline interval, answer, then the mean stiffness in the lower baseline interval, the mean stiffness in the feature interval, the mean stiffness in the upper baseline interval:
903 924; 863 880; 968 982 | -1.6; 5.97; 6.51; 6.18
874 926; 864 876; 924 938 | -1.6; 6.05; 6.07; 5.74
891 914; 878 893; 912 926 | 1.2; 5.78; 5.91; 6.69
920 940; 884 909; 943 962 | -0.7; 5.76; 5.88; 5.63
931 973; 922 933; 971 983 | 1.6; 6.13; 5.82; 5.98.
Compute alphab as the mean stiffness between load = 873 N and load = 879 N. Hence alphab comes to 5.81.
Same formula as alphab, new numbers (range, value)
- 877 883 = 5.77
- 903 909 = 5.99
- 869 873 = 6.18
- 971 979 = 6.07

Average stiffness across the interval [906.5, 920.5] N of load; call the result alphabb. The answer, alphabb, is 6.63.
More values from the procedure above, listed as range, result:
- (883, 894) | 5.78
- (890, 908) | 5.71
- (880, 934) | 6.07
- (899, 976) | 6.03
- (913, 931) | 6.5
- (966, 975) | 6.44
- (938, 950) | 5.24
